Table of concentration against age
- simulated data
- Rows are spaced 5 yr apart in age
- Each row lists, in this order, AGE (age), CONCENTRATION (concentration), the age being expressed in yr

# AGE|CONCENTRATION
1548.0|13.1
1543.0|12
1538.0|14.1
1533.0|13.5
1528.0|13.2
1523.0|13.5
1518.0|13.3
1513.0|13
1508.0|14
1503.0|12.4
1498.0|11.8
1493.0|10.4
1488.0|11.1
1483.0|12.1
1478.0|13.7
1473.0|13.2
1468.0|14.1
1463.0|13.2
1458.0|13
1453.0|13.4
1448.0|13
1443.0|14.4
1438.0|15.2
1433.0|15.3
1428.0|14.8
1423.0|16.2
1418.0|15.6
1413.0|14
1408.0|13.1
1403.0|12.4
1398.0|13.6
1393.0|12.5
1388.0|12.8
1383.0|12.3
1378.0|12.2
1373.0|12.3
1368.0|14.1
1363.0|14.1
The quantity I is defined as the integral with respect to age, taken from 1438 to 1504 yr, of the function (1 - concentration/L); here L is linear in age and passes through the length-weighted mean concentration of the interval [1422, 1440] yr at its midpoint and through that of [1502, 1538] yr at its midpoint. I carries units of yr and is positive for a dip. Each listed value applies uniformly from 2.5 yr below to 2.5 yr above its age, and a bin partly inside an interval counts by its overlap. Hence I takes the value 7.3 yr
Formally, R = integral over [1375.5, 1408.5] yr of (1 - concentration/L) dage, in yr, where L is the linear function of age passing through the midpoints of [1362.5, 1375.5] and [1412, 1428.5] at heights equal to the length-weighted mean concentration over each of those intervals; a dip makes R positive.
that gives 3.66 yr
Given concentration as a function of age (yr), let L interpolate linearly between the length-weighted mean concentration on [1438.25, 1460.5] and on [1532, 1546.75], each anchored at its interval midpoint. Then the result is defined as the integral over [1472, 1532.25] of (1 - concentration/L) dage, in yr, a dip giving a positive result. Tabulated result 3.15 yr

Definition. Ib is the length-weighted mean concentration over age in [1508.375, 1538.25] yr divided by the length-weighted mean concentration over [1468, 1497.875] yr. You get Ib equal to 1.10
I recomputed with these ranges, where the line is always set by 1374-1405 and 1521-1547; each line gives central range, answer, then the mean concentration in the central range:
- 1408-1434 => -4.51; 15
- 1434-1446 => -1.82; 14.8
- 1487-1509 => 2.08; 11.9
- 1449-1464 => -0.31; 13.2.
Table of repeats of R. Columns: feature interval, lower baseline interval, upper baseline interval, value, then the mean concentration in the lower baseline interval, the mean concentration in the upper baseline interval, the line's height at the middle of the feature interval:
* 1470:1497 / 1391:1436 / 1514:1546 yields 3.0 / 14.2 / 13.3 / 13.6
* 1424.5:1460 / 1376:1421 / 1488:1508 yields -4.6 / 13.2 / 11.8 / 12.6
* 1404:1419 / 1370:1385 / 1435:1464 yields -1.0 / 12.3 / 13.8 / 13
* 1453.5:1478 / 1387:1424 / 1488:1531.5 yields -0.6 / 13.7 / 12.6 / 13.1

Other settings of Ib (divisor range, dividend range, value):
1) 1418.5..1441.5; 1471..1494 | 0.79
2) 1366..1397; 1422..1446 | 1.18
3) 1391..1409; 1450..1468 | 1.03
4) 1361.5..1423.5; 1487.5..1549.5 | 0.95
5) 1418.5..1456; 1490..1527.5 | 0.86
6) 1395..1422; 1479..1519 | 0.89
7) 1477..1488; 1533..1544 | 1.07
